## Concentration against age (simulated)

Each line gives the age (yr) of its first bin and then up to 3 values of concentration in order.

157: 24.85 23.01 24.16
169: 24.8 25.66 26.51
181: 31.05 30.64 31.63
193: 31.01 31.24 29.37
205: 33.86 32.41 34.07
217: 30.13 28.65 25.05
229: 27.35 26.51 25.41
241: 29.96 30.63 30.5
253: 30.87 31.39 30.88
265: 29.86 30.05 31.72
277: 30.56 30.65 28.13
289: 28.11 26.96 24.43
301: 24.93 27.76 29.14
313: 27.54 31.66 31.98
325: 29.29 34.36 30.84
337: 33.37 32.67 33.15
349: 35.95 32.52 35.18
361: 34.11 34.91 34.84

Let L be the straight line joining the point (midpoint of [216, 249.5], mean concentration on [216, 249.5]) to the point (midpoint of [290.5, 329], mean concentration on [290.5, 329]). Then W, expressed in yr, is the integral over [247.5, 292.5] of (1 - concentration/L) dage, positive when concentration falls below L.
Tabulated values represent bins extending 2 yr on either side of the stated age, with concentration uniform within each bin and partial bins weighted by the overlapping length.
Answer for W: -2.9 yr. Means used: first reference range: 28.1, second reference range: 28.5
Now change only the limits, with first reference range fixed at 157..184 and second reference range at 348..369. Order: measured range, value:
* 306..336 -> 1.9 yr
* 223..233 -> 0.8 yr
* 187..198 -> -1.8 yr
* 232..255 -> 0.2 yr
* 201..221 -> -3.0 yr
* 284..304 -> 3.2 yr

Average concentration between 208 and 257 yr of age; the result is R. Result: 29.3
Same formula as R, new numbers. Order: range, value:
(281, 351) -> 30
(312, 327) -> 30.3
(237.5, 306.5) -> 29.2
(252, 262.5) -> 31.1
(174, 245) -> 29.7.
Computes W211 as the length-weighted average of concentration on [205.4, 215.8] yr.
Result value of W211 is 33.1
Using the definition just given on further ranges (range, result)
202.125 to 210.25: 32.8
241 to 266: 30.7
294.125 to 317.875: 27.4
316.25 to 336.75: 31.8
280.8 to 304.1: 27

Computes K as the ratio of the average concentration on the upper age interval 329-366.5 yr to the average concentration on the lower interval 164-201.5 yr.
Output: 1.17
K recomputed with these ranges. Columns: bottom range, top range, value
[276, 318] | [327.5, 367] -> 1.20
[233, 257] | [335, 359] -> 1.15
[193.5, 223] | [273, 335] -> 0.93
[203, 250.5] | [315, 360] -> 1.11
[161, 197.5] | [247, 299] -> 1.05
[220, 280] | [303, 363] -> 1.09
